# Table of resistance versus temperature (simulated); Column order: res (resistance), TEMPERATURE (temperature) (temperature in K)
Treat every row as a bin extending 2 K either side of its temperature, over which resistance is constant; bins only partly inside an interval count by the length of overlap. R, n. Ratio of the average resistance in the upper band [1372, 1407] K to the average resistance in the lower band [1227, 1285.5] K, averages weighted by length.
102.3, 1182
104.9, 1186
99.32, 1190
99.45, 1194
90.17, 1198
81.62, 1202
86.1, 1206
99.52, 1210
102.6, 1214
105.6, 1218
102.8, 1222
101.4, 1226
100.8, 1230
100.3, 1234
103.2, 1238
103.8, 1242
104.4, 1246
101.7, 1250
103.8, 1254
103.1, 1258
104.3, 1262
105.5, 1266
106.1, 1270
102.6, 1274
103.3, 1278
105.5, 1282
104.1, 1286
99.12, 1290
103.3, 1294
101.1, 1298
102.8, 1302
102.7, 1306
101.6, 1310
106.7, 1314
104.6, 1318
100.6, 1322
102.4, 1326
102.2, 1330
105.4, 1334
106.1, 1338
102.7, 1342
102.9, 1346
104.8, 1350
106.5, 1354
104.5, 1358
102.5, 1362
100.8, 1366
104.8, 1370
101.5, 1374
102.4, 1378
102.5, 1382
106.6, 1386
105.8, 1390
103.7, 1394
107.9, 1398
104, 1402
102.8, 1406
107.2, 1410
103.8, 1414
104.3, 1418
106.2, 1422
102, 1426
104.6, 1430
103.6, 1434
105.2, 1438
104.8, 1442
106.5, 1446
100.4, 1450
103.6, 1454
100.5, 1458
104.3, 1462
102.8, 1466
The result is 1.01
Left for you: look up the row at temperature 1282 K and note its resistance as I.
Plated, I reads 105.5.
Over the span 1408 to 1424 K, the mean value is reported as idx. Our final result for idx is 105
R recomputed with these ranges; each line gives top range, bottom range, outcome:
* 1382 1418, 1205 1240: 1.04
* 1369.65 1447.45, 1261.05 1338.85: 1.01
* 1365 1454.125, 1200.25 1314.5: 1.02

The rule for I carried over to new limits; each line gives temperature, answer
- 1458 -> 100.5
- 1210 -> 99.52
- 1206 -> 86.1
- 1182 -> 102.3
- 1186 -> 104.9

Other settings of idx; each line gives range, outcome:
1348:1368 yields 104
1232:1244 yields 102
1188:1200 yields 96.3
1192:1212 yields 91.4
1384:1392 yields 106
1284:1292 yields 102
